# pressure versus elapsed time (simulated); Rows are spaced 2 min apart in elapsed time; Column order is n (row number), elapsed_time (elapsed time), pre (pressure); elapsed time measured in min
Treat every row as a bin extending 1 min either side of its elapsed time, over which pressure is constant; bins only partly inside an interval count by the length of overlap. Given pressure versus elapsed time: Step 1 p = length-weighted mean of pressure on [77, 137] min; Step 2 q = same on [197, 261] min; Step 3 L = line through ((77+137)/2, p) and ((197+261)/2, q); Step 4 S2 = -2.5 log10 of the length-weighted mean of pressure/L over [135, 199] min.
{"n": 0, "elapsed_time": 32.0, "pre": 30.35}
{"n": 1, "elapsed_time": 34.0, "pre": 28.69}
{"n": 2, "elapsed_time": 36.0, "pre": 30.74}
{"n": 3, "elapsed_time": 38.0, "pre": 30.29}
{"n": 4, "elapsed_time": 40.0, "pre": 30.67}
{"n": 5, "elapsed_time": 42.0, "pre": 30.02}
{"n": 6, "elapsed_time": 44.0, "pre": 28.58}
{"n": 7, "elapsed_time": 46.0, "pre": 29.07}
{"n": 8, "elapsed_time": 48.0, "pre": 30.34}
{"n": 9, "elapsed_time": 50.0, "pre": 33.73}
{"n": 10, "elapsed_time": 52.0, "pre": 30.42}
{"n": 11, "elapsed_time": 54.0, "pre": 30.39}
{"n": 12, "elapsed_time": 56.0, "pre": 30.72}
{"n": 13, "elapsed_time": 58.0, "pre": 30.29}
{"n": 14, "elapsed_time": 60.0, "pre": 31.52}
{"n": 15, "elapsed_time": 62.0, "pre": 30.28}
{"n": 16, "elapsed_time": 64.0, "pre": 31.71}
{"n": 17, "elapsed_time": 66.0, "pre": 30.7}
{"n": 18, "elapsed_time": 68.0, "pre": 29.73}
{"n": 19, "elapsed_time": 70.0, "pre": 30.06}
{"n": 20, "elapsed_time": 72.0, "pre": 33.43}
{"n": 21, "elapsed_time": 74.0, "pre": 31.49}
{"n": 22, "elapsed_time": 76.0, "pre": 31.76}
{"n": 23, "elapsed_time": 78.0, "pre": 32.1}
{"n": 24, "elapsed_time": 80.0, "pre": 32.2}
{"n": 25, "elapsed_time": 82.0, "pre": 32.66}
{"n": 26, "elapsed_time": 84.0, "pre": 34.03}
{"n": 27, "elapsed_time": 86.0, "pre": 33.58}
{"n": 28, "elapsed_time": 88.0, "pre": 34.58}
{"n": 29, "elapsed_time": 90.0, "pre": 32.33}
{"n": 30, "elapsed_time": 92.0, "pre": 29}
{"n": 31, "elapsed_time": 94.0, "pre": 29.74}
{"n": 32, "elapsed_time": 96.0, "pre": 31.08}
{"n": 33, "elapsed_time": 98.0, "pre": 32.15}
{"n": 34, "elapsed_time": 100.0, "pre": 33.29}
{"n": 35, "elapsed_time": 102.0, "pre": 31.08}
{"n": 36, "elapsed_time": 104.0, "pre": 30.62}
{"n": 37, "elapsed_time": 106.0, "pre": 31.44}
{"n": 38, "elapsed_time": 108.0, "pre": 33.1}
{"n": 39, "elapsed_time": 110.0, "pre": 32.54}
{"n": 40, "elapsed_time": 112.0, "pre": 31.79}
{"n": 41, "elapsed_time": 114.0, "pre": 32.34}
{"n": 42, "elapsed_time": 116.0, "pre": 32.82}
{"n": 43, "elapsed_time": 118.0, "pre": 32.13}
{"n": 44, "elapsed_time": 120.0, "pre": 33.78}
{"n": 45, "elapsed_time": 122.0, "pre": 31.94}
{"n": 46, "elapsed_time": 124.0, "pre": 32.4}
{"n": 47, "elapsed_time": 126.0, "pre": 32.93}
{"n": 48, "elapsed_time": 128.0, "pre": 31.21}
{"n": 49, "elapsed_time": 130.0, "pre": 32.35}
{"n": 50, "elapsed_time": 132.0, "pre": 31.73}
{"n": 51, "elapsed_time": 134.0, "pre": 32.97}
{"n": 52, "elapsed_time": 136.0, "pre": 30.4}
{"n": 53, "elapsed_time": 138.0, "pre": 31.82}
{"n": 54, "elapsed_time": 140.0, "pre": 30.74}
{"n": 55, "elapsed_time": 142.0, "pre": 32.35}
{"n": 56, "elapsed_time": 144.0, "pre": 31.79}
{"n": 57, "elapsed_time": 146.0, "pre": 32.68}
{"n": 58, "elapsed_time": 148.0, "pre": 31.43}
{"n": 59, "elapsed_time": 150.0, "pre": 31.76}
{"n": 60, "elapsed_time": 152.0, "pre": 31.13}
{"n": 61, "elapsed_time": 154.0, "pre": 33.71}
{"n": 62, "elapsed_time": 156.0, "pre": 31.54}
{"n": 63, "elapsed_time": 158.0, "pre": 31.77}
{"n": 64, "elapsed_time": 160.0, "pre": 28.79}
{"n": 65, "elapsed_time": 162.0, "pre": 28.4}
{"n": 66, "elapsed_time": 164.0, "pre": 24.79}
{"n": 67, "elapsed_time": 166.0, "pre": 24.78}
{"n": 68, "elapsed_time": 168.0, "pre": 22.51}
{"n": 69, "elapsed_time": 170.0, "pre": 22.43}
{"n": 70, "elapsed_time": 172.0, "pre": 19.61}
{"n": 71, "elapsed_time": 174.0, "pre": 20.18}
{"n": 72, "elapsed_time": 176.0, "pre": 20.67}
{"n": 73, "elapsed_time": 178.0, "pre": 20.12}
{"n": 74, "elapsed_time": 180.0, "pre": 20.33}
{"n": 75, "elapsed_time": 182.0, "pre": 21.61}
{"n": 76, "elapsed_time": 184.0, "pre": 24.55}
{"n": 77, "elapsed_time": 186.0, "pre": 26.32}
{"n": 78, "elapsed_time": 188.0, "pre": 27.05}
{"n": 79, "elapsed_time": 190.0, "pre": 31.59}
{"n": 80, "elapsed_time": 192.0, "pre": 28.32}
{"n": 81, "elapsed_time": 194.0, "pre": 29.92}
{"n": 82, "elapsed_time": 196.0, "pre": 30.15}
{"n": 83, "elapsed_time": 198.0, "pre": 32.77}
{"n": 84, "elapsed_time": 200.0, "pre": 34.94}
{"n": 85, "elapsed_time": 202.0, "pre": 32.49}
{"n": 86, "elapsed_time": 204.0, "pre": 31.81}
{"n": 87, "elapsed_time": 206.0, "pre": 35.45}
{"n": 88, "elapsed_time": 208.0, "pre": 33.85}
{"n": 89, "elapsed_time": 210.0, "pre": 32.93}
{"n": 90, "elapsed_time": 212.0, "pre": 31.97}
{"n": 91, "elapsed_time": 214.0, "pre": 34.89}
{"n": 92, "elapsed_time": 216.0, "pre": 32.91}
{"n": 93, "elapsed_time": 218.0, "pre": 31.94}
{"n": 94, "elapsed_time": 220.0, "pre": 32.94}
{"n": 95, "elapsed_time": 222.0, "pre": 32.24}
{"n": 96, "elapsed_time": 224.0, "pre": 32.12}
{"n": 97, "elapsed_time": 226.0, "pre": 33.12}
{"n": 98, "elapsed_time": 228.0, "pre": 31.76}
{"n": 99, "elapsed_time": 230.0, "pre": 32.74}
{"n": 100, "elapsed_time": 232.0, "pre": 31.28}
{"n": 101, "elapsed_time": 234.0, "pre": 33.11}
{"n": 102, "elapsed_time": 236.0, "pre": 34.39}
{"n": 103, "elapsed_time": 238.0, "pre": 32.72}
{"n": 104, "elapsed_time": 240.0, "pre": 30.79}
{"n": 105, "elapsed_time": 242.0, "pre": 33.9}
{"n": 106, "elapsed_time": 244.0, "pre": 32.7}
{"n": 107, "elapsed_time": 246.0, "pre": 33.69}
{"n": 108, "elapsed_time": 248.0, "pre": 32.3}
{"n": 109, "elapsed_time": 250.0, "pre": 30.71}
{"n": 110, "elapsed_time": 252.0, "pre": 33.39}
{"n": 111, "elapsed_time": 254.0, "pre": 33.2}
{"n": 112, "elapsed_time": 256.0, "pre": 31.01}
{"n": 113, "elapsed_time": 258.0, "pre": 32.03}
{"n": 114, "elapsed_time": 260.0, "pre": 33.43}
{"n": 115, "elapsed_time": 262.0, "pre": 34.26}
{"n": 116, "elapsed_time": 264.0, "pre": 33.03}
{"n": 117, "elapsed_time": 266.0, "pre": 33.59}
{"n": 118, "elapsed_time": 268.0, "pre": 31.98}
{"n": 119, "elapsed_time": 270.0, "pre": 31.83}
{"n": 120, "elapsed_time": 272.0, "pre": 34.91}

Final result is 0.17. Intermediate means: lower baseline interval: 32.1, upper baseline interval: 32.8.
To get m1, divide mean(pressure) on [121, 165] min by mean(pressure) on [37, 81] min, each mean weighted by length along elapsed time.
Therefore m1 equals 1.01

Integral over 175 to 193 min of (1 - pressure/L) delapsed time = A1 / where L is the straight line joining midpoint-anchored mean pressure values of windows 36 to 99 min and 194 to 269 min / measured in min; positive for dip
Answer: 4.3 min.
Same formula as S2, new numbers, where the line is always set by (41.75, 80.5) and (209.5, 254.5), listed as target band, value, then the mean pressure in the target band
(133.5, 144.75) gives 0.004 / 31.6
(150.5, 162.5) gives 0.030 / 31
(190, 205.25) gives 0.026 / 31.6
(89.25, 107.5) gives 0.003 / 31.2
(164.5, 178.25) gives 0.425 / 21.7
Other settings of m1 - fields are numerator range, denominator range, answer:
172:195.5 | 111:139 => 0.76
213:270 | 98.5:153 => 1.02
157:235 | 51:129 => 0.91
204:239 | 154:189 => 1.33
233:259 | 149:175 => 1.21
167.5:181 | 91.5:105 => 0.67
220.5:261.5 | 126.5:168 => 1.06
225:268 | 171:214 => 1.16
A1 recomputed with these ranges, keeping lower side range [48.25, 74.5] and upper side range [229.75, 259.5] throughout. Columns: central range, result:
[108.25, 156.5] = -0.72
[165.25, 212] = 7.06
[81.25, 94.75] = -0.44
